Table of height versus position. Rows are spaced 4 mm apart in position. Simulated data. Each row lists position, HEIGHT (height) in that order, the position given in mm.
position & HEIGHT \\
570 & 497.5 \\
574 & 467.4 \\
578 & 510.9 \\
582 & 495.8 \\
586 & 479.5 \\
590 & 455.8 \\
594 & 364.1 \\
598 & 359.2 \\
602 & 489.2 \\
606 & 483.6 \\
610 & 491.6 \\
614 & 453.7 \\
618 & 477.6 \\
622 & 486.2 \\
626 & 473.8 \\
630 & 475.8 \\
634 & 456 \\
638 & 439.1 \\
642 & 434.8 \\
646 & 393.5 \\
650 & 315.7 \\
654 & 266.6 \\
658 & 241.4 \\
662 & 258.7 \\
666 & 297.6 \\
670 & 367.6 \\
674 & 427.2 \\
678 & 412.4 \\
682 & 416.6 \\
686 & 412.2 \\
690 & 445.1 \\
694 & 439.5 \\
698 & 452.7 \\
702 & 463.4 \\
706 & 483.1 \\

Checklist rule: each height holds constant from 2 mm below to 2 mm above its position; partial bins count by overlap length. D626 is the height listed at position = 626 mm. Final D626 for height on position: 473.8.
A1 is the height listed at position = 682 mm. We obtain 416.6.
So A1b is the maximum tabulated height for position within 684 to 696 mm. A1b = 445.1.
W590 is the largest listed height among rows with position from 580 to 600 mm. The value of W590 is 495.8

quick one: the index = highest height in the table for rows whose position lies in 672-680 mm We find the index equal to 427.2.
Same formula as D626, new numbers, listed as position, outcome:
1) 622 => 486.2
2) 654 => 266.6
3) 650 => 315.7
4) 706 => 483.1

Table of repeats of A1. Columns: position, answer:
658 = 241.4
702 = 463.4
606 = 483.6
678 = 412.4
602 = 489.2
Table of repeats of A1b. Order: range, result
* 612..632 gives 486.2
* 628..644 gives 475.8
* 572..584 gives 510.9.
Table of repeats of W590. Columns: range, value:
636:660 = 439.1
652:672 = 367.6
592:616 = 491.6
